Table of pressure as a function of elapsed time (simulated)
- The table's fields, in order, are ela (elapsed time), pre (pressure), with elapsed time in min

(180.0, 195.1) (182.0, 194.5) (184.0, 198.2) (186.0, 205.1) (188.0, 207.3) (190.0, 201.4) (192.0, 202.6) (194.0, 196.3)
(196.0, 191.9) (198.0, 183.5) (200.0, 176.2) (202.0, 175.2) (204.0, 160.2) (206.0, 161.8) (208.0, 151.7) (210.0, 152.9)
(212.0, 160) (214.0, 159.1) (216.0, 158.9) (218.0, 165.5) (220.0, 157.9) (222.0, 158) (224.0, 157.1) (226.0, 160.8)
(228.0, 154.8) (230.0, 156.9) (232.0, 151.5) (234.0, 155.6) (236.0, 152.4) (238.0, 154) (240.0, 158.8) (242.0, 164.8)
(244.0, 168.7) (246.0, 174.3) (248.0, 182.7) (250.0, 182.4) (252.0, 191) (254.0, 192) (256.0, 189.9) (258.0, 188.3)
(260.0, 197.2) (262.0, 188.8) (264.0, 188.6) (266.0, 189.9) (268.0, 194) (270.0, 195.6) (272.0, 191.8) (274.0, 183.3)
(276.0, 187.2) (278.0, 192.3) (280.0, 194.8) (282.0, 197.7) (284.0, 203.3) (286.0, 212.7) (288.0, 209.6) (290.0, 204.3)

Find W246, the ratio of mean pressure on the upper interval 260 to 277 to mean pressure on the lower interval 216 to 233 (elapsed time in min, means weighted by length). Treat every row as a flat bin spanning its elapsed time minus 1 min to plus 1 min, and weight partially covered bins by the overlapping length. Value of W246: 1.21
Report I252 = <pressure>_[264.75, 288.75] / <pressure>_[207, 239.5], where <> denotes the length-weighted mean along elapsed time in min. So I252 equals 1.25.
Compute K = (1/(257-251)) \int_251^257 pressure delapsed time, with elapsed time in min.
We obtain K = 191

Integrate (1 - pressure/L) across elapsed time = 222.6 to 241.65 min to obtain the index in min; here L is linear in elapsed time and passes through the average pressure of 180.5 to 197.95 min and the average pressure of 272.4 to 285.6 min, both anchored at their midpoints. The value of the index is 3.9 min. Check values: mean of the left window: 199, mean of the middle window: 156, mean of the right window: 194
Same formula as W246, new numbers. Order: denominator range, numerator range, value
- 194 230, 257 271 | 1.17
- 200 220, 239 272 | 1.14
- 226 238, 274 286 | 1.26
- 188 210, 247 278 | 1.05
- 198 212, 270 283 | 1.17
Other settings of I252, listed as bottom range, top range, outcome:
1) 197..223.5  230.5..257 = 1.04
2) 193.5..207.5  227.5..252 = 0.93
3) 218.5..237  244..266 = 1.19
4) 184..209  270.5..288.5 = 1.06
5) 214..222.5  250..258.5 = 1.18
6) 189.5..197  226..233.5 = 0.79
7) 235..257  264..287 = 1.12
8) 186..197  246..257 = 0.93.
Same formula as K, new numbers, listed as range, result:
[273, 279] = 188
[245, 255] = 184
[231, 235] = 154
